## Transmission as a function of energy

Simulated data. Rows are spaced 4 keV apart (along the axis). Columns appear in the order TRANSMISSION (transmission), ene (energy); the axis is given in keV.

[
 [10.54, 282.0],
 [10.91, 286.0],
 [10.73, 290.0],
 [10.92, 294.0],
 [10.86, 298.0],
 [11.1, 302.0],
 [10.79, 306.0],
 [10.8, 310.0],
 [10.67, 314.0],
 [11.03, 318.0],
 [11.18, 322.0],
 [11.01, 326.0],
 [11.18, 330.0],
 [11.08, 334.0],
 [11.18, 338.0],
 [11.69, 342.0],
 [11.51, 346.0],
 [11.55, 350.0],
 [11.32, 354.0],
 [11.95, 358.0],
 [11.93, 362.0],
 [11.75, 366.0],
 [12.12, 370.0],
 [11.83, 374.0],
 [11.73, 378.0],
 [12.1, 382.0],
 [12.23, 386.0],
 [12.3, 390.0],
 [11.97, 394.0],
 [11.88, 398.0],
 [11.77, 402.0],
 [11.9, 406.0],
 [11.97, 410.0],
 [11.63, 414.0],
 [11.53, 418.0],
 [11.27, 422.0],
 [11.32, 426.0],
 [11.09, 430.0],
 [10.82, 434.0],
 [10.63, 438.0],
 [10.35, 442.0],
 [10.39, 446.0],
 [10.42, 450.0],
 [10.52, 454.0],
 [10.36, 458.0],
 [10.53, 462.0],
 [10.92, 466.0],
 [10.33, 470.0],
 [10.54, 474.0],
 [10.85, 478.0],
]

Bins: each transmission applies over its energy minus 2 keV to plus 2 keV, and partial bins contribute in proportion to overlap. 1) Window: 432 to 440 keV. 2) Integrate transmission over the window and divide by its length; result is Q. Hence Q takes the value 10.7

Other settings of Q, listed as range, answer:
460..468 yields 10.7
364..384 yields 11.9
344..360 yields 11.6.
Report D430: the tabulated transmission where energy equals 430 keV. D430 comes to 11.09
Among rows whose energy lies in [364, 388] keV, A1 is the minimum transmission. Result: 11.73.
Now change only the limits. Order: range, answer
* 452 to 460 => 10.36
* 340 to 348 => 11.51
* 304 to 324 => 10.67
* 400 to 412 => 11.77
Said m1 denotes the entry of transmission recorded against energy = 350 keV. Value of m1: 11.55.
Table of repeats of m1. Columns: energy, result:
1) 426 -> 11.32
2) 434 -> 10.82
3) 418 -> 11.53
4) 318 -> 11.03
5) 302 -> 11.1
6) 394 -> 11.97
